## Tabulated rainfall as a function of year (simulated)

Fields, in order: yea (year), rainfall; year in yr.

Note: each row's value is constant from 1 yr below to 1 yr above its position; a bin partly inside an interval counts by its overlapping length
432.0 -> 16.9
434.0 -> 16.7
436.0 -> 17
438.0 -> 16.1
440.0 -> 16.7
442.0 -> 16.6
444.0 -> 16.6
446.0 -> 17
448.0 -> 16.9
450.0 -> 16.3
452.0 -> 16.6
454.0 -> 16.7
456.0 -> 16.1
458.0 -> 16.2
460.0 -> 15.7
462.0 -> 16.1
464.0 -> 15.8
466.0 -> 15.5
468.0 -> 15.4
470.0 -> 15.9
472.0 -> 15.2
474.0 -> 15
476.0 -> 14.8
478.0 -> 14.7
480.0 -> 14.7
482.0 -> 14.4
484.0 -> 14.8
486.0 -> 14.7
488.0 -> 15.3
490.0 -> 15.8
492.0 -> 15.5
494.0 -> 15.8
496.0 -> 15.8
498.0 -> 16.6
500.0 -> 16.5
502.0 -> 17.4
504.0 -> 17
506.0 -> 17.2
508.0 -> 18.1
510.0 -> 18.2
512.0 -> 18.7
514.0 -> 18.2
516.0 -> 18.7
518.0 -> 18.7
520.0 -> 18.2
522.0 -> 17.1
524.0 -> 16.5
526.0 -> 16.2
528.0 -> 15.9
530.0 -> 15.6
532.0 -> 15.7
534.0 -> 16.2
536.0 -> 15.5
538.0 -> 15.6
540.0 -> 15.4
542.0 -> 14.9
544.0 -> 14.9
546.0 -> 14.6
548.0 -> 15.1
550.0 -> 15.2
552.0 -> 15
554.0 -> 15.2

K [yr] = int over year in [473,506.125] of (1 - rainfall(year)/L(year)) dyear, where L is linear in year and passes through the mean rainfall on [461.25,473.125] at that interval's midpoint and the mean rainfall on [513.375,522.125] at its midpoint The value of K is 2.4 yr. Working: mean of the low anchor 15.6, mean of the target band 15.6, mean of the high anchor 18.3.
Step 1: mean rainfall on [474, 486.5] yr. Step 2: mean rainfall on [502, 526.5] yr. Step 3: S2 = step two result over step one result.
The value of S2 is 1.21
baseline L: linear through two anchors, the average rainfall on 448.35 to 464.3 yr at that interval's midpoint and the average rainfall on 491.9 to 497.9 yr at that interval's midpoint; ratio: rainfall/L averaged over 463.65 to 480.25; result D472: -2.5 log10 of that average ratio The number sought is 0.06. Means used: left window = 16.2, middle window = 15.2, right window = 15.9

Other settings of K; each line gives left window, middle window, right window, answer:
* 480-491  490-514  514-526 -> -1.00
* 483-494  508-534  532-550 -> -3.42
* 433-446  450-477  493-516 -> 1.75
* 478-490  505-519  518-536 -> -2.05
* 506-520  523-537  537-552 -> 0.54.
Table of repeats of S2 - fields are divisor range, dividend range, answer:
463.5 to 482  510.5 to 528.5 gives 1.16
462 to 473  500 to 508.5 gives 1.11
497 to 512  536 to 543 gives 0.88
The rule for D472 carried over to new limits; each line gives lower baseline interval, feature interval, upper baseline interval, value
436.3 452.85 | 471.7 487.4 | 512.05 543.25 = 0.13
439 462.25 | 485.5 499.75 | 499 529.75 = 0.09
